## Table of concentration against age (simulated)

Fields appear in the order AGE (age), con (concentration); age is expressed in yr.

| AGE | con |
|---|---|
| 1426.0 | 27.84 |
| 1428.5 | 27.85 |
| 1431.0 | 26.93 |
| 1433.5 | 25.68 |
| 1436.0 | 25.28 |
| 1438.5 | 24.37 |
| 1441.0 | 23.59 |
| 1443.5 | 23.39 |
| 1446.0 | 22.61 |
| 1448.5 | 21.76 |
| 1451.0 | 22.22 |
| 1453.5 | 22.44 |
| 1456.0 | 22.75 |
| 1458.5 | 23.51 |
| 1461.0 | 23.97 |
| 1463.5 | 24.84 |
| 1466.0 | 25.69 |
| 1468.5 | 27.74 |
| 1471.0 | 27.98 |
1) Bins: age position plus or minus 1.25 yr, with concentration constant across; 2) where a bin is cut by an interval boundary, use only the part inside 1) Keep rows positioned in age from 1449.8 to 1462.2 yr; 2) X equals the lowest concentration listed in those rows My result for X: 22.22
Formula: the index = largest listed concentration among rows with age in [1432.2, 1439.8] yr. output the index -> 25.68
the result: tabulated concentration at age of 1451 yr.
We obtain 22.22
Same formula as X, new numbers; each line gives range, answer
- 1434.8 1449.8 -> 21.76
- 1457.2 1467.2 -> 23.51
